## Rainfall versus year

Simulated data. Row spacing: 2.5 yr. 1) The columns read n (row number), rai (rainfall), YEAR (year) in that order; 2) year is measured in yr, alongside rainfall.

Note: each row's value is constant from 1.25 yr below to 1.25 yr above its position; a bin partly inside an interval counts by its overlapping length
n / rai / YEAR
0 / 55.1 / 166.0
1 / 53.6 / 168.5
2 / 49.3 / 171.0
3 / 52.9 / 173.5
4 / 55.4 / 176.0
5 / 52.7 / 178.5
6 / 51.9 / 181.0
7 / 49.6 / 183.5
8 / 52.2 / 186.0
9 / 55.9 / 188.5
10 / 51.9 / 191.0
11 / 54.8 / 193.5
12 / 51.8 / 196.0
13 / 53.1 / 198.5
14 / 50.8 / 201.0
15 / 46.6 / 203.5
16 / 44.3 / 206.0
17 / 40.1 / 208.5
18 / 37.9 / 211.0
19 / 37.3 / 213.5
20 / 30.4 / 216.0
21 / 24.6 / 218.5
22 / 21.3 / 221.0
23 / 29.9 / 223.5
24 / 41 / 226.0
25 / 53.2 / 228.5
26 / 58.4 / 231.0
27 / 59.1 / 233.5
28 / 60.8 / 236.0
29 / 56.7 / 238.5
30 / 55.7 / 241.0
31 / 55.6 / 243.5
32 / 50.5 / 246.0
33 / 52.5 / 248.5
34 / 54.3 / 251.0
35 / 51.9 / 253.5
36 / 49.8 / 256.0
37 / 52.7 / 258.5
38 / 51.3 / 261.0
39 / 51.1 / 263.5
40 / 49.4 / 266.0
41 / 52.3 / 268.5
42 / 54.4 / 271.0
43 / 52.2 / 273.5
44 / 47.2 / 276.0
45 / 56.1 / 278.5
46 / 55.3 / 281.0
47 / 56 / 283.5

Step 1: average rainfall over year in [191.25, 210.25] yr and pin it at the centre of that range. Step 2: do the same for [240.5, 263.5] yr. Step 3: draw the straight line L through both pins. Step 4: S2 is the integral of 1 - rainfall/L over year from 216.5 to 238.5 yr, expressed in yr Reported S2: 3.0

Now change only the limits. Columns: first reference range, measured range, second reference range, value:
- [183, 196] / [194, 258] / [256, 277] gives 6.5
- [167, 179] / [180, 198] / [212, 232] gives -1.9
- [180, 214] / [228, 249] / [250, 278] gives -2.3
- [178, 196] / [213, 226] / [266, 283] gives 5.8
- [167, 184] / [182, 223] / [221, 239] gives 5.8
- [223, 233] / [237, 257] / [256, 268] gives -1.6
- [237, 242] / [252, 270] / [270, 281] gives 1.0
